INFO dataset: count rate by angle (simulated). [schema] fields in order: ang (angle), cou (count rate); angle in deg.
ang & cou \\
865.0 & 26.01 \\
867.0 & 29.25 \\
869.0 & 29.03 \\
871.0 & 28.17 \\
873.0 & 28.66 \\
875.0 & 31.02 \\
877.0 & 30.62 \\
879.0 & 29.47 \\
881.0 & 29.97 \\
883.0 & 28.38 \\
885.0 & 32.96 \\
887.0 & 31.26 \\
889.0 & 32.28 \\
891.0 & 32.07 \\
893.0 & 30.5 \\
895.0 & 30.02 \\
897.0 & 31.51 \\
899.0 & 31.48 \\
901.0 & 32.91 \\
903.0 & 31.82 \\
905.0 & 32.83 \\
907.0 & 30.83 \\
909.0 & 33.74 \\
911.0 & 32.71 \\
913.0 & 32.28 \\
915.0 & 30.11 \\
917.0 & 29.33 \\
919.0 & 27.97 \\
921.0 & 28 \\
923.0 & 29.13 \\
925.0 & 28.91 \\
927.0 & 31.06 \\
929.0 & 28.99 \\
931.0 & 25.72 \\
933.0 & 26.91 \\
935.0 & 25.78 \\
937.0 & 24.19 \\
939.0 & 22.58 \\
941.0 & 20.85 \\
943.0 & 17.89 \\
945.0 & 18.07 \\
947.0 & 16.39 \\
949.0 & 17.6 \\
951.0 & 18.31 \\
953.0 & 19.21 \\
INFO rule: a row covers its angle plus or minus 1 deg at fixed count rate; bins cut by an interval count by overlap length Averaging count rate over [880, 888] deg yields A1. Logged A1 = 30.6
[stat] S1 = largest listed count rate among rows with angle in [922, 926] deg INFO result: 29.13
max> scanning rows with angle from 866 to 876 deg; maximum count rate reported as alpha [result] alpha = 31.02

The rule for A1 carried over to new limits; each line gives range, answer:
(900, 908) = 32.1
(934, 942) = 23.4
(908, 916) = 32.2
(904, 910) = 32.5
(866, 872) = 28.8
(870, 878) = 29.6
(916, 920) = 28.6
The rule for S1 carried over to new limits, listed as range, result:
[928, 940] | 28.99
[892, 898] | 31.51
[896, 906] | 32.91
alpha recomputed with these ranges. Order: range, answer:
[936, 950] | 24.19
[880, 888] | 32.96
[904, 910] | 33.74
